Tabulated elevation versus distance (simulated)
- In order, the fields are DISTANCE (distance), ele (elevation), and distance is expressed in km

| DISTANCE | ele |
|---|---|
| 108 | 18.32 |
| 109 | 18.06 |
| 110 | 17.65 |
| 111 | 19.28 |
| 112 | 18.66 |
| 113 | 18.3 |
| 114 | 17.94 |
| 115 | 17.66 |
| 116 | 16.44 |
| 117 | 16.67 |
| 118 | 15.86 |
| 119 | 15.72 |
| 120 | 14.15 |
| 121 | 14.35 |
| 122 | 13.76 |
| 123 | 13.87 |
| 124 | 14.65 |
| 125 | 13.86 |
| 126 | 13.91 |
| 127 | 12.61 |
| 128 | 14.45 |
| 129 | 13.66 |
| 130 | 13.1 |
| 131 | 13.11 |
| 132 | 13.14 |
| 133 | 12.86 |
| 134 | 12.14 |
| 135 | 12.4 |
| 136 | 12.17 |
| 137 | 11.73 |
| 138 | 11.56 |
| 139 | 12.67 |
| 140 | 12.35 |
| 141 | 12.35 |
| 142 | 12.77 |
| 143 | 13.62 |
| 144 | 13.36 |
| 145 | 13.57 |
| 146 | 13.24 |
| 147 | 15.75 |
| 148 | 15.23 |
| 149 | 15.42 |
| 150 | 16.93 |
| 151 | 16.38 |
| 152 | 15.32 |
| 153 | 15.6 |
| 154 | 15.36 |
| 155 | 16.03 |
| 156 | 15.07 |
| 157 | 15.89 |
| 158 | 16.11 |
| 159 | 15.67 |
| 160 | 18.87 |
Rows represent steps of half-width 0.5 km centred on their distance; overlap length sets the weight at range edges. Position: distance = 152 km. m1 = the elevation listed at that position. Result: 15.32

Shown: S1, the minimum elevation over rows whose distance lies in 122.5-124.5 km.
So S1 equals 13.87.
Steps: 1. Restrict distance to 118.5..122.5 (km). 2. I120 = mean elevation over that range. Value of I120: 14.5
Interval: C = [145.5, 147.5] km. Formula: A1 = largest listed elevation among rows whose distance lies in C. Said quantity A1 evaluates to 15.75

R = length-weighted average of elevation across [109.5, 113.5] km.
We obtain 18.5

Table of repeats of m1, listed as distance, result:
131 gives 13.11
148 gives 15.23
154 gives 15.36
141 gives 12.35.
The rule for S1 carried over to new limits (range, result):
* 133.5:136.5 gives 12.14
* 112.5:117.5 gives 16.44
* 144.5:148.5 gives 13.24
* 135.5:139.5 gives 11.56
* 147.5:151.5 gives 15.23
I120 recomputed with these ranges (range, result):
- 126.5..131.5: 13.4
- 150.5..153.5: 15.8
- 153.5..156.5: 15.5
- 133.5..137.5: 12.1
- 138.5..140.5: 12.5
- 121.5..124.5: 14.1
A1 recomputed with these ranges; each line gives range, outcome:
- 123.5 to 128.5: 14.65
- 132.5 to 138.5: 12.86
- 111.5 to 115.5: 18.66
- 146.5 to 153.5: 16.93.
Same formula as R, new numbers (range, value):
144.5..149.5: 14.6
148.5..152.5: 16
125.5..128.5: 13.7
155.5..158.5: 15.7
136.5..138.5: 11.6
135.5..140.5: 12.1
